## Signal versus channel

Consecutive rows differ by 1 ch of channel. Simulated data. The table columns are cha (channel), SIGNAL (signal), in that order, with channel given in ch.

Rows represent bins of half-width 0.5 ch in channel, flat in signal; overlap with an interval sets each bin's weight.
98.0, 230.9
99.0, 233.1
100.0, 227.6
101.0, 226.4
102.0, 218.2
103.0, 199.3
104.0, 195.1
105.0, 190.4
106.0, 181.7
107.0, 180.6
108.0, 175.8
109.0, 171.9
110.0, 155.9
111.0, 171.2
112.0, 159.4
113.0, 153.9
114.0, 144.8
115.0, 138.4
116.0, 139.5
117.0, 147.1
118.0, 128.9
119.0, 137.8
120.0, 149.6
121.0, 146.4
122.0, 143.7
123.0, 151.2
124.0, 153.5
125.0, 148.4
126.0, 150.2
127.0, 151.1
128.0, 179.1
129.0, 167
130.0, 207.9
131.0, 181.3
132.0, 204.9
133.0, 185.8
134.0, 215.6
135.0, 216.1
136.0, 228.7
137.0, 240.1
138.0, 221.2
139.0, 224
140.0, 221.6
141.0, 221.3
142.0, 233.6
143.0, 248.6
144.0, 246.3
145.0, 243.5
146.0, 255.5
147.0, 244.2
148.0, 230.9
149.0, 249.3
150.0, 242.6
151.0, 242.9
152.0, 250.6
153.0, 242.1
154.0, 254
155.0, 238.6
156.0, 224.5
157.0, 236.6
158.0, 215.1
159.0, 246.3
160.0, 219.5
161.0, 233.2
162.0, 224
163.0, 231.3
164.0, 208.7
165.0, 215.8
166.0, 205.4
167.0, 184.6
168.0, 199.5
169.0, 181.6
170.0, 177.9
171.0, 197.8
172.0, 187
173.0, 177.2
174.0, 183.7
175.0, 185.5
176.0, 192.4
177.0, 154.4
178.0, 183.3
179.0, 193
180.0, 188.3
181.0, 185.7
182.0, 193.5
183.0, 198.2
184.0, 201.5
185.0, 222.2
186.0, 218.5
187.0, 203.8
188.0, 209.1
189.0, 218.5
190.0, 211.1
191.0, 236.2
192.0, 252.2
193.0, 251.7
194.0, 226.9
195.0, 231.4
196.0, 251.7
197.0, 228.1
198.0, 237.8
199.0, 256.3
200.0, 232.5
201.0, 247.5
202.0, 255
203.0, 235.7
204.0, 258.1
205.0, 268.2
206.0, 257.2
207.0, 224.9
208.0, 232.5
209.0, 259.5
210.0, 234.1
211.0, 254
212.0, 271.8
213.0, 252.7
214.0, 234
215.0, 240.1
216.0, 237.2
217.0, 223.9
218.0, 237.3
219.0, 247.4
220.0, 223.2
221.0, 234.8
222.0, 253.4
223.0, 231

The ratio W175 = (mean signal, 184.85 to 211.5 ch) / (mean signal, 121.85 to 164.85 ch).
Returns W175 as 1.10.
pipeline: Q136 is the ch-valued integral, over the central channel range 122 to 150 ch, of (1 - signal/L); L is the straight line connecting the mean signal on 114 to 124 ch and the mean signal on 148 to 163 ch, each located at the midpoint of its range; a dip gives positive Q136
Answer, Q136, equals -3.0 ch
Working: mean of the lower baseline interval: 143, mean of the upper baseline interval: 237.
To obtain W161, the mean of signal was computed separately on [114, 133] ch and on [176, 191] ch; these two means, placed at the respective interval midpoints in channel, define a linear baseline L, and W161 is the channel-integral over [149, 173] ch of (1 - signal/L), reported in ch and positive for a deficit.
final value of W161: -4.8 ch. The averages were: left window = 157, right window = 200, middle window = 220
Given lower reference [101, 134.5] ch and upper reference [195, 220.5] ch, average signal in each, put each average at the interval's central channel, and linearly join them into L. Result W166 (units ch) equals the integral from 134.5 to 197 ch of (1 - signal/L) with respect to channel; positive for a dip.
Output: -3.6 ch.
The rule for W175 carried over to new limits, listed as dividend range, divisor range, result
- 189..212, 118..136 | 1.43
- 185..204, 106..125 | 1.52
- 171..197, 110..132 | 1.32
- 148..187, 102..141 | 1.19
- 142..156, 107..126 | 1.61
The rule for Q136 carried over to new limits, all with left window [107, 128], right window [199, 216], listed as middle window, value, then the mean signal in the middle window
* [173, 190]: 1.89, 196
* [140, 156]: -4.97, 242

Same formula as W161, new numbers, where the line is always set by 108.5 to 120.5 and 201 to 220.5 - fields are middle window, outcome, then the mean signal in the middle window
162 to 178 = 0.88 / 193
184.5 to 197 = -0.15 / 228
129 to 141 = -2.93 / 212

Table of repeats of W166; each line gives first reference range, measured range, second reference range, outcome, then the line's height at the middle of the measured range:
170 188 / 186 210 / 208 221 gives -2.1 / 219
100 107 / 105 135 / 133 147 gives 7.1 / 215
